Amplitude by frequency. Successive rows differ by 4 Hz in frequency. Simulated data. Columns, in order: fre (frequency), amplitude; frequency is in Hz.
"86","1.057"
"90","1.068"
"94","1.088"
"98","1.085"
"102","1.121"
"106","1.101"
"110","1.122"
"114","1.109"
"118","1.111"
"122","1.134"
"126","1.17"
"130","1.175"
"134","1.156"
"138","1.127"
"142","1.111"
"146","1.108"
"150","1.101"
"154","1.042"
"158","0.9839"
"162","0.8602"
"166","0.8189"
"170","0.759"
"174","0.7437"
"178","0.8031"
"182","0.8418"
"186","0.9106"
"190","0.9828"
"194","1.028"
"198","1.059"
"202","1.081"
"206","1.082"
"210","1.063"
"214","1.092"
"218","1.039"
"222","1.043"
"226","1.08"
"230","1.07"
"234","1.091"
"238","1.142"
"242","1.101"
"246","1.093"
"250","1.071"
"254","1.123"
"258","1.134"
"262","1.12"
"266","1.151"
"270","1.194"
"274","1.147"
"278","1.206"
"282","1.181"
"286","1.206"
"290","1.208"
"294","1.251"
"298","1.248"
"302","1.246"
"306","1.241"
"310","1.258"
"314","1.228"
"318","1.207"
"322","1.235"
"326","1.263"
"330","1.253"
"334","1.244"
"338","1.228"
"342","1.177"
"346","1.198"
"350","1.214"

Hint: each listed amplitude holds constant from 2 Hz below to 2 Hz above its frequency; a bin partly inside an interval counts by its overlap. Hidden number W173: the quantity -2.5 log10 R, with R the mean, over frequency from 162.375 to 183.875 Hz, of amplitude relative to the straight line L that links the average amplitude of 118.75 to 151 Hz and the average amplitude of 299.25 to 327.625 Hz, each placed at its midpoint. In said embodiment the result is 0.40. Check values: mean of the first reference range 1.14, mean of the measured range 0.798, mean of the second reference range 1.24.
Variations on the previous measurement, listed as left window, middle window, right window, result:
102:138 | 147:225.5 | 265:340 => 0.20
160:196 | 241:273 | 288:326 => -0.03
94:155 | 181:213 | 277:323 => 0.15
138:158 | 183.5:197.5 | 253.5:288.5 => 0.14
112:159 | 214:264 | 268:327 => 0.09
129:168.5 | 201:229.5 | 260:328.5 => 0.05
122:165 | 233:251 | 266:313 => 0.07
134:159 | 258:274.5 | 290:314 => 0.05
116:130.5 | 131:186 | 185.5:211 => 0.14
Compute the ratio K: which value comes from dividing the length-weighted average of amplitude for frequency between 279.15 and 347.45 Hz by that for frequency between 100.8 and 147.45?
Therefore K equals 1.1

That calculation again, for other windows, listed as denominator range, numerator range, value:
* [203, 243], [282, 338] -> 1.14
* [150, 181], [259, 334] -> 1.39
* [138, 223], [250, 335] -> 1.23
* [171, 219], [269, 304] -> 1.25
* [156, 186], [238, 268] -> 1.33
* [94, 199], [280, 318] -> 1.20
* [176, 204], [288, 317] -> 1.29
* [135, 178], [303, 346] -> 1.28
